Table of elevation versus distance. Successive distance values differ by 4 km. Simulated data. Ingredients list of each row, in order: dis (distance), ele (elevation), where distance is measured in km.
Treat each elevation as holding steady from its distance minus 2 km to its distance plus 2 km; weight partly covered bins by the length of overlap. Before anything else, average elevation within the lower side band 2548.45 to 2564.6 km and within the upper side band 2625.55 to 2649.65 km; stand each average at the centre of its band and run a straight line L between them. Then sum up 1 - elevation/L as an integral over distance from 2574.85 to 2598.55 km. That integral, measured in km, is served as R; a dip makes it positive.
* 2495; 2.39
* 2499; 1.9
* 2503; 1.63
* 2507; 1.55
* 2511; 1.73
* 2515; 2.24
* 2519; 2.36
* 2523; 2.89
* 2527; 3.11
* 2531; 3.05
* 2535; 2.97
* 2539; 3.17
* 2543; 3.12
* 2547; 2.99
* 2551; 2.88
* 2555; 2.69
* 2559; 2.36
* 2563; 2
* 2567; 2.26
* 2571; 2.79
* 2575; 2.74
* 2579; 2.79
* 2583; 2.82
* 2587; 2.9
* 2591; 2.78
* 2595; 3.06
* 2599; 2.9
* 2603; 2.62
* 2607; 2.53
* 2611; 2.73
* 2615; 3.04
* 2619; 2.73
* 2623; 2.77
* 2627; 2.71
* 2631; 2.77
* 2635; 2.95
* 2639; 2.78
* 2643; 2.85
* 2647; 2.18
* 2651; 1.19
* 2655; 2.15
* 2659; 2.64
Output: -2.7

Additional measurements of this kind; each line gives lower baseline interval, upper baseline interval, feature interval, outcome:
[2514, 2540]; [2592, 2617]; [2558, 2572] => 2.50 km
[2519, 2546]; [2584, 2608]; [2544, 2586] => 3.64 km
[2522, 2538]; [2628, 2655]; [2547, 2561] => 1.00 km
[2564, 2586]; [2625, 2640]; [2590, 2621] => -0.72 km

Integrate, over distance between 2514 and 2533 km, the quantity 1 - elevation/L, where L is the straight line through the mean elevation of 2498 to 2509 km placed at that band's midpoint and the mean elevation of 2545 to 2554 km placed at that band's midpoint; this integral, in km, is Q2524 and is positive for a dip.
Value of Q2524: -4.6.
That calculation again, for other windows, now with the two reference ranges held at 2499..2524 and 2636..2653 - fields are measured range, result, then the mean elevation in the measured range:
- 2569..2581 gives -3.48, 2.77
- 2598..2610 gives -2.50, 2.67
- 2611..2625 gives -3.71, 2.83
